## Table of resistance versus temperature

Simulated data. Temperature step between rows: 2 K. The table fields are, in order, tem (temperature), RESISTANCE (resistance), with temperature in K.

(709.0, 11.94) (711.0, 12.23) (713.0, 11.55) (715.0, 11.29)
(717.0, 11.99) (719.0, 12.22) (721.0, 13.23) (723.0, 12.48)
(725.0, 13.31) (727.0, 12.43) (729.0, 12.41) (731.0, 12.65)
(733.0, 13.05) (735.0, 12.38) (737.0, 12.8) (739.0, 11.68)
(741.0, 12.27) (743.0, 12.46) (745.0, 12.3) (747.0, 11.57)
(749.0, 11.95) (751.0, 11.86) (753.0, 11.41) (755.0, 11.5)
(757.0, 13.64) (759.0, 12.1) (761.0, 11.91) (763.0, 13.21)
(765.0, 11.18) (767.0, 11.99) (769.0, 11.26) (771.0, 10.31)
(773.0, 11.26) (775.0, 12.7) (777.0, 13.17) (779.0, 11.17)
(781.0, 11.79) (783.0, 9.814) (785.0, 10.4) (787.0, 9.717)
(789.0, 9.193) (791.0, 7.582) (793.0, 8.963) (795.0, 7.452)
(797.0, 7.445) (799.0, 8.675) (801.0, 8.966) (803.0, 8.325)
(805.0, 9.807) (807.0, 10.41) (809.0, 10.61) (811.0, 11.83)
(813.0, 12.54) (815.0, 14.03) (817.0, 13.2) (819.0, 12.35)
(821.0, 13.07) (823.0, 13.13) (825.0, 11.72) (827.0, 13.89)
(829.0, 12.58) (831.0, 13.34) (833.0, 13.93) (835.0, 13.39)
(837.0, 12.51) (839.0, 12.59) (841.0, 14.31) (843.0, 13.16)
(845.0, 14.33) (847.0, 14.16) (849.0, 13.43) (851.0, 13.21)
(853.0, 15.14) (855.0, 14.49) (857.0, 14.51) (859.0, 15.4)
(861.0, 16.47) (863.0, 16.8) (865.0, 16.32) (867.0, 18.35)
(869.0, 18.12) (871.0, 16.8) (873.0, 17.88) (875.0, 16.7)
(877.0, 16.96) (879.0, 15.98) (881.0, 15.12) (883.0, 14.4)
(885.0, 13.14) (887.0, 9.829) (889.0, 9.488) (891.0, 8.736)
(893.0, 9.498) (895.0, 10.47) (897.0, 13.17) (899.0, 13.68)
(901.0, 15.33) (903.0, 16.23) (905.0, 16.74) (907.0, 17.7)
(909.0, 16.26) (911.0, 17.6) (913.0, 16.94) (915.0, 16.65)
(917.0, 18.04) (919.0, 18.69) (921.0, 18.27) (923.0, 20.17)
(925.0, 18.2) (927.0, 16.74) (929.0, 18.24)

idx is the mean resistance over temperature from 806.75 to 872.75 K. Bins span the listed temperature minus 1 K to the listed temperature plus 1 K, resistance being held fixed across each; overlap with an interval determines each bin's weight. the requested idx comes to 14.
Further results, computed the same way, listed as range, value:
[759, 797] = 10.7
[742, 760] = 12.1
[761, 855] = 11.7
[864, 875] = 17.4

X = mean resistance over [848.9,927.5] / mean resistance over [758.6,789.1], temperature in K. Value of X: 1.36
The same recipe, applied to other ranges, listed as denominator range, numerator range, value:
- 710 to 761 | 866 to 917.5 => 1.22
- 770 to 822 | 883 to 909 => 1.23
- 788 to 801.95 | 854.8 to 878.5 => 2.00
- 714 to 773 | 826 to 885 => 1.23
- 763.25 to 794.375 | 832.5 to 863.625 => 1.33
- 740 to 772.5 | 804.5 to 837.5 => 1.05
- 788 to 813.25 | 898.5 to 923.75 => 1.85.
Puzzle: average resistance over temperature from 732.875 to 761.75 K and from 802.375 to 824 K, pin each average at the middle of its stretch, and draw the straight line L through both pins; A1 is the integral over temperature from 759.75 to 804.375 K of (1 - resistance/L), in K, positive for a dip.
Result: 6.3 K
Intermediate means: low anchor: 12.2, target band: 10.3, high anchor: 11.8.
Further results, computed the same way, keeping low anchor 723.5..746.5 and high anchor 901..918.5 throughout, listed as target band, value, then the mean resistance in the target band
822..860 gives 3.9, 13.6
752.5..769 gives 1.3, 12.1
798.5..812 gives 4.2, 9.85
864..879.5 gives -1.1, 17.2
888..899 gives 4.0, 10.6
